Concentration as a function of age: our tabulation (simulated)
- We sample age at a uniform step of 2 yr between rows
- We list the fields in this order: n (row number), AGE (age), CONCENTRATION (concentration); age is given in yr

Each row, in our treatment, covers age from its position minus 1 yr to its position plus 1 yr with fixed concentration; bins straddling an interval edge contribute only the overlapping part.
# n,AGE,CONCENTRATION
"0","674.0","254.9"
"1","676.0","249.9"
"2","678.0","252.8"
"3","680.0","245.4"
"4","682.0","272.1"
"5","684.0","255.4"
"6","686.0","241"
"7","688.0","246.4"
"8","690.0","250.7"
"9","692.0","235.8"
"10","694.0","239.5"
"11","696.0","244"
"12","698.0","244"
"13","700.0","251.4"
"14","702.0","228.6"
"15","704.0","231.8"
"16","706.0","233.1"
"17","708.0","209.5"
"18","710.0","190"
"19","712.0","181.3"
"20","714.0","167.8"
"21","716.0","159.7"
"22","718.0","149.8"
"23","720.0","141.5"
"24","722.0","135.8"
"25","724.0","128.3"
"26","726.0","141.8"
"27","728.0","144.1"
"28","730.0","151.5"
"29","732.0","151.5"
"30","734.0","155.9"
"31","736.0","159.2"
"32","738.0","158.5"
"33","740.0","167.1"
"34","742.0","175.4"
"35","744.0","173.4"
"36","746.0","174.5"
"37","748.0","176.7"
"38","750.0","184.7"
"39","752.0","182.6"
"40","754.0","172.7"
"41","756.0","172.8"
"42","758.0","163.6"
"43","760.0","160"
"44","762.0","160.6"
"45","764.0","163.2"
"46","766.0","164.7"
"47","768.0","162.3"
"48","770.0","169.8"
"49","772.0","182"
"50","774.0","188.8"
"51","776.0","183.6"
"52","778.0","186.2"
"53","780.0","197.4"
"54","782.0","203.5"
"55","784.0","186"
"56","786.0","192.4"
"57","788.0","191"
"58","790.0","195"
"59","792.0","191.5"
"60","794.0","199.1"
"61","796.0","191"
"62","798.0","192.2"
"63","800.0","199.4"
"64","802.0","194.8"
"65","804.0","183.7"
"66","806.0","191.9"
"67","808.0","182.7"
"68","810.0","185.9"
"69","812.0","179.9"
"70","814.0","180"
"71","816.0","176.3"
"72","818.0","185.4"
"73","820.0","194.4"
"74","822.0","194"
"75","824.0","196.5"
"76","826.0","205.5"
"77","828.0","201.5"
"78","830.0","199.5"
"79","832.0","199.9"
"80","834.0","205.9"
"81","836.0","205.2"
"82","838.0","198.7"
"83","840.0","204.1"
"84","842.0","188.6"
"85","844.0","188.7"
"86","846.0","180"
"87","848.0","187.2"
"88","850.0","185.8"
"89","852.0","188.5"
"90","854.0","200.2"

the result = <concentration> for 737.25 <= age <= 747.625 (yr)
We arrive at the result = 170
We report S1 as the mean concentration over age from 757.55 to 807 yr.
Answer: 184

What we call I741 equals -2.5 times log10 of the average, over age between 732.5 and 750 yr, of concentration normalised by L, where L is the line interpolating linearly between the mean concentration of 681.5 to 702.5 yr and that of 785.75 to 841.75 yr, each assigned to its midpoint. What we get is 0.31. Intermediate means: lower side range 246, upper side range 193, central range 168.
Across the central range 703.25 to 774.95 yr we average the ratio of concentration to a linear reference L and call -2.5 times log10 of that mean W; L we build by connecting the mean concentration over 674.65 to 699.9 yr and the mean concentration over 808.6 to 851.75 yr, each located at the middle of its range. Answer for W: 0.33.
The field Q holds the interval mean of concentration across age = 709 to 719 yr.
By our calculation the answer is 170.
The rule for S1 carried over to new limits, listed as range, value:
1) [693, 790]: 180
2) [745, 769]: 170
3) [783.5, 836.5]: 193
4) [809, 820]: 183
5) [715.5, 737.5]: 147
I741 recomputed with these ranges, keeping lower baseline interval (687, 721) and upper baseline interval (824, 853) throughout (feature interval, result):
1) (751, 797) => 0.13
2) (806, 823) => 0.08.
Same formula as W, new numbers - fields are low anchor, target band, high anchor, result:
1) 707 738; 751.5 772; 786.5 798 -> 0.06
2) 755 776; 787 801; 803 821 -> -0.09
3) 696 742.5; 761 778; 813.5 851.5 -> 0.07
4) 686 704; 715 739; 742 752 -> 0.34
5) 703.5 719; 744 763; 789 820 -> 0.10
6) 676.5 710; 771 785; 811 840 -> 0.12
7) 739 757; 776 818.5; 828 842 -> 0.00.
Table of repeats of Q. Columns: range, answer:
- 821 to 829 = 199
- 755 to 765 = 164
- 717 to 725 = 139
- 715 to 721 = 150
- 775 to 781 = 189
